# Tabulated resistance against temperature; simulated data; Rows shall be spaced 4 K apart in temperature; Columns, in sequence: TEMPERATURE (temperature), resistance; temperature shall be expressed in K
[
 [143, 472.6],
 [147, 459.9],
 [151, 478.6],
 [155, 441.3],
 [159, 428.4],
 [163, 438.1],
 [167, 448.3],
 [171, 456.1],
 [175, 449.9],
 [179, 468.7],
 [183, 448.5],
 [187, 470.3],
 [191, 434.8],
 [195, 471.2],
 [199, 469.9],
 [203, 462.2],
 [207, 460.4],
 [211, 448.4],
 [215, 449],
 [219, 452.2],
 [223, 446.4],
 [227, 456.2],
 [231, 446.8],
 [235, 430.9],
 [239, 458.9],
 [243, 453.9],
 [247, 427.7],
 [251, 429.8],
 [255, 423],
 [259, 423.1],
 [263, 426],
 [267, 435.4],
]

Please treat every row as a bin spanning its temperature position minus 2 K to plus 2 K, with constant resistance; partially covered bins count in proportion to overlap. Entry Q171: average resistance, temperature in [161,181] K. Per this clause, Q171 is 452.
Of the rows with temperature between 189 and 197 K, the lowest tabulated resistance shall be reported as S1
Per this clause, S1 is 434.8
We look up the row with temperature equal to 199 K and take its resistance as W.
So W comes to 469.9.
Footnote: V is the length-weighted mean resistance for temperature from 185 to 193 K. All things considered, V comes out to 453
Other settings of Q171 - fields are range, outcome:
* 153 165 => 436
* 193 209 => 466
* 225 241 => 448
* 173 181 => 459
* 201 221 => 454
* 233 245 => 448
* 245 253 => 429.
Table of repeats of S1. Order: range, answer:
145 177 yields 428.4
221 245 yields 430.9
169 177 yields 449.9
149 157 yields 441.3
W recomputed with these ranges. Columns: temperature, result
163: 438.1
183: 448.5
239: 458.9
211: 448.4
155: 441.3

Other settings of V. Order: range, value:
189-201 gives 459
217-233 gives 450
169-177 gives 453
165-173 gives 452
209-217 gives 449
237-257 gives 439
